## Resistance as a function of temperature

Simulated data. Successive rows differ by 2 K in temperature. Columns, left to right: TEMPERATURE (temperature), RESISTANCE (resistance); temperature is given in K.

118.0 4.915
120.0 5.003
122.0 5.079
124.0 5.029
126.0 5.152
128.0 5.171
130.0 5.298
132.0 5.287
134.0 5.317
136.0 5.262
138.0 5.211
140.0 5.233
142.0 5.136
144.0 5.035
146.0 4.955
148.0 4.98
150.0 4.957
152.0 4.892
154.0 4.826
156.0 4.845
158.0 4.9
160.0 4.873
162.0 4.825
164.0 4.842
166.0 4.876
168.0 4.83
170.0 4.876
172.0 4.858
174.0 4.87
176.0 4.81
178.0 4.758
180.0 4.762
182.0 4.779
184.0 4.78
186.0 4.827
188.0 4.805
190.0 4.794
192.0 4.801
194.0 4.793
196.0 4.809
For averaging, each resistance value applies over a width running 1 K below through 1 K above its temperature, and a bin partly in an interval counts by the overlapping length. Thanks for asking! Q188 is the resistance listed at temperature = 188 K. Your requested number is 4.805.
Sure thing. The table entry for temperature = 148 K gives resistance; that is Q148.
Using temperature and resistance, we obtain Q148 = 4.98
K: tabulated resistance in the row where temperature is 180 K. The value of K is 4.762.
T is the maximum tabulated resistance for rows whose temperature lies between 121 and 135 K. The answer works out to 5.317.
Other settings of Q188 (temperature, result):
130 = 5.298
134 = 5.317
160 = 4.873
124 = 5.029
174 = 4.87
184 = 4.78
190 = 4.794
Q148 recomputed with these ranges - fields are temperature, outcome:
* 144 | 5.035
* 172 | 4.858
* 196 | 4.809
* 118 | 4.915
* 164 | 4.842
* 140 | 5.233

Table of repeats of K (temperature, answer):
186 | 4.827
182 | 4.779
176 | 4.81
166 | 4.876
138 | 5.211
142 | 5.136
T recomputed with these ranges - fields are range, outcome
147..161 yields 4.98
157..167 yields 4.9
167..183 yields 4.876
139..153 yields 5.233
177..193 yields 4.827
